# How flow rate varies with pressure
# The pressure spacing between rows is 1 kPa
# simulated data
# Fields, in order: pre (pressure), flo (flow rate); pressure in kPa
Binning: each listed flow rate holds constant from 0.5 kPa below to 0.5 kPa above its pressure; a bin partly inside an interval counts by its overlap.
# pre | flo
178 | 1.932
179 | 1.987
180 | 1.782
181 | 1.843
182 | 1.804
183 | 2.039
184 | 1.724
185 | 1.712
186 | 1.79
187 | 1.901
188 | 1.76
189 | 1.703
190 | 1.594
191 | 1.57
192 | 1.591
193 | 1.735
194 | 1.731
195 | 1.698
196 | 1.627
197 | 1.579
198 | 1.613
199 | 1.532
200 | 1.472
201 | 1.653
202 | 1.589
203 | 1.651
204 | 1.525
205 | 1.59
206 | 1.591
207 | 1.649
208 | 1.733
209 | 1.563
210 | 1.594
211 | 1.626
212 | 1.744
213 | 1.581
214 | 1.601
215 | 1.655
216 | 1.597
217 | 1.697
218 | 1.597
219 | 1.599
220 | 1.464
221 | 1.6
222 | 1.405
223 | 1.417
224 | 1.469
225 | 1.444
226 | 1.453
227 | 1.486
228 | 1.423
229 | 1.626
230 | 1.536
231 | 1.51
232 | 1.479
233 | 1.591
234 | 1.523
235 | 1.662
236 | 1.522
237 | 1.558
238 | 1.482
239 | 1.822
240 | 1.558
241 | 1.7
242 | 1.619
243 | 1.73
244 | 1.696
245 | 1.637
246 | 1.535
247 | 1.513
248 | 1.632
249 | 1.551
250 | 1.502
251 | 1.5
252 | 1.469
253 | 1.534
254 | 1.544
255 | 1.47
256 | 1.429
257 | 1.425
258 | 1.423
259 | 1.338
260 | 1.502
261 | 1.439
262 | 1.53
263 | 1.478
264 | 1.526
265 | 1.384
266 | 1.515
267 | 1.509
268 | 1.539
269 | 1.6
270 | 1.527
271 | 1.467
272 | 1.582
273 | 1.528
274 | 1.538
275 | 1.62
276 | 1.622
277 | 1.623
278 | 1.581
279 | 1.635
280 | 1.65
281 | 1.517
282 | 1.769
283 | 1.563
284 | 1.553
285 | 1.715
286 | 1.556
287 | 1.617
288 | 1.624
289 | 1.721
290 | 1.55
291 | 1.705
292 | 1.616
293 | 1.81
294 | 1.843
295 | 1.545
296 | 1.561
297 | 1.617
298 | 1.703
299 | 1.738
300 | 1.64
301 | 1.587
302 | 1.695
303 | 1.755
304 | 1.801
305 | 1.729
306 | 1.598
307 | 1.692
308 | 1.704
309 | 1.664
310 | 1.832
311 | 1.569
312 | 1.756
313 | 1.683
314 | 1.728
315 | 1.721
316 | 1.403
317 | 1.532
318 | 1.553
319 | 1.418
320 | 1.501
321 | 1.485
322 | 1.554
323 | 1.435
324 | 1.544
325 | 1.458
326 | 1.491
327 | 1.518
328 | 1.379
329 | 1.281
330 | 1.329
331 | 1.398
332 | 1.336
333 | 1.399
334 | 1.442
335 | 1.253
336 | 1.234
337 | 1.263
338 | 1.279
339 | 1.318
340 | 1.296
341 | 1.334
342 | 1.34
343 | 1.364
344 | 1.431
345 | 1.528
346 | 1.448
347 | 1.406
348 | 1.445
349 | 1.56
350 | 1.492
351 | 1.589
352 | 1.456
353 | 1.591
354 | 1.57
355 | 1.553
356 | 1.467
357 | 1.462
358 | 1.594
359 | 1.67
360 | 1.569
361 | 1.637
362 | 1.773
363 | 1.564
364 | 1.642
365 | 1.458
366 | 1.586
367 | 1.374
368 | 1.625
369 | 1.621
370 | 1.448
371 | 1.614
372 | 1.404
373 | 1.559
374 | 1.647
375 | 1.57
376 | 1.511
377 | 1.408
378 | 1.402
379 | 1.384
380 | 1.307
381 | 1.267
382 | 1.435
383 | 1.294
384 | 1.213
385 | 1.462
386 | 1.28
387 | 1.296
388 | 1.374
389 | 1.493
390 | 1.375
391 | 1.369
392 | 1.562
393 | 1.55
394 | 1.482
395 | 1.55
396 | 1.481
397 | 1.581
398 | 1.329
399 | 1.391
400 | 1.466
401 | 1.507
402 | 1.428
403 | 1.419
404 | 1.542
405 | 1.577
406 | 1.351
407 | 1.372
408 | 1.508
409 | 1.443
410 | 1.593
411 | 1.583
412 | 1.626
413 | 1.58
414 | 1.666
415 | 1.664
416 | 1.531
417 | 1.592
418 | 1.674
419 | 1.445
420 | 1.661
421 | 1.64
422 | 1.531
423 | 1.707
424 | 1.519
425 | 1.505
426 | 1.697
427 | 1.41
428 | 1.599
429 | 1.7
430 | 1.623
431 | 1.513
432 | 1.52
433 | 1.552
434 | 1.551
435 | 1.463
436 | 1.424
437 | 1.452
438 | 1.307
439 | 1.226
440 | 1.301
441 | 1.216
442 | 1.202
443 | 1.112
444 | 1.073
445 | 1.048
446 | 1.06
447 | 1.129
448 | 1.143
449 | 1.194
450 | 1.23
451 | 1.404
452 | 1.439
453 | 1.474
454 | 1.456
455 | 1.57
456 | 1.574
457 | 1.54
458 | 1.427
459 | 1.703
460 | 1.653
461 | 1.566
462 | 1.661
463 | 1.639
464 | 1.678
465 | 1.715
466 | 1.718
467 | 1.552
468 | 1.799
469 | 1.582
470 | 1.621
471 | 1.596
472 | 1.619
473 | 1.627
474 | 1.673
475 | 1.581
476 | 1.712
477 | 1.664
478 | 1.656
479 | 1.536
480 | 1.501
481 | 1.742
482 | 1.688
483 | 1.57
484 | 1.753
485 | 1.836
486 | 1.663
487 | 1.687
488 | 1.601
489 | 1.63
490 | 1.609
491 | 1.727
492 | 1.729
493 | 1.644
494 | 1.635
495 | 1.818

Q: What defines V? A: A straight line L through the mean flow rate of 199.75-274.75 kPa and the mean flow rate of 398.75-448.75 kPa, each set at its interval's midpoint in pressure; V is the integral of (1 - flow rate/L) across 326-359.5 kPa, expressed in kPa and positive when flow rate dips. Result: 1.6 kPa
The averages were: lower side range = 1.55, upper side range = 1.46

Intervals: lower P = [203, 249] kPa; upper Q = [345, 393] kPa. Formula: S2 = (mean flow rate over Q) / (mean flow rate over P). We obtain 0.94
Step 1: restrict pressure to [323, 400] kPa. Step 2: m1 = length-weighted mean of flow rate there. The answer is 1.45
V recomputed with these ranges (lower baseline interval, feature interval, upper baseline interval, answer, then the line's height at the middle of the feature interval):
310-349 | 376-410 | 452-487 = 2.33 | 1.53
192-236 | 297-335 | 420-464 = -1.19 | 1.52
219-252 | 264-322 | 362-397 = -3.87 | 1.52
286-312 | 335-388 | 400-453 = 3.52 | 1.56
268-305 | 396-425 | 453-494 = 1.82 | 1.63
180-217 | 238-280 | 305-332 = 1.58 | 1.61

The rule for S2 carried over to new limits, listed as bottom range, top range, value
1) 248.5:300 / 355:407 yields 0.94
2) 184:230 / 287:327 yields 1.01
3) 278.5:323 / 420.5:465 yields 0.88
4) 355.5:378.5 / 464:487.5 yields 1.07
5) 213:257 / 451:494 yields 1.05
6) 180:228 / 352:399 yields 0.91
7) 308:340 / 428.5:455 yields 0.91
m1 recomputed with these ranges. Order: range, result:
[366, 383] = 1.47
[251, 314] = 1.6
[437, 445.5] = 1.2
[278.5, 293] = 1.63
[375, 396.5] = 1.41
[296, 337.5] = 1.55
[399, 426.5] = 1.55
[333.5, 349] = 1.37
